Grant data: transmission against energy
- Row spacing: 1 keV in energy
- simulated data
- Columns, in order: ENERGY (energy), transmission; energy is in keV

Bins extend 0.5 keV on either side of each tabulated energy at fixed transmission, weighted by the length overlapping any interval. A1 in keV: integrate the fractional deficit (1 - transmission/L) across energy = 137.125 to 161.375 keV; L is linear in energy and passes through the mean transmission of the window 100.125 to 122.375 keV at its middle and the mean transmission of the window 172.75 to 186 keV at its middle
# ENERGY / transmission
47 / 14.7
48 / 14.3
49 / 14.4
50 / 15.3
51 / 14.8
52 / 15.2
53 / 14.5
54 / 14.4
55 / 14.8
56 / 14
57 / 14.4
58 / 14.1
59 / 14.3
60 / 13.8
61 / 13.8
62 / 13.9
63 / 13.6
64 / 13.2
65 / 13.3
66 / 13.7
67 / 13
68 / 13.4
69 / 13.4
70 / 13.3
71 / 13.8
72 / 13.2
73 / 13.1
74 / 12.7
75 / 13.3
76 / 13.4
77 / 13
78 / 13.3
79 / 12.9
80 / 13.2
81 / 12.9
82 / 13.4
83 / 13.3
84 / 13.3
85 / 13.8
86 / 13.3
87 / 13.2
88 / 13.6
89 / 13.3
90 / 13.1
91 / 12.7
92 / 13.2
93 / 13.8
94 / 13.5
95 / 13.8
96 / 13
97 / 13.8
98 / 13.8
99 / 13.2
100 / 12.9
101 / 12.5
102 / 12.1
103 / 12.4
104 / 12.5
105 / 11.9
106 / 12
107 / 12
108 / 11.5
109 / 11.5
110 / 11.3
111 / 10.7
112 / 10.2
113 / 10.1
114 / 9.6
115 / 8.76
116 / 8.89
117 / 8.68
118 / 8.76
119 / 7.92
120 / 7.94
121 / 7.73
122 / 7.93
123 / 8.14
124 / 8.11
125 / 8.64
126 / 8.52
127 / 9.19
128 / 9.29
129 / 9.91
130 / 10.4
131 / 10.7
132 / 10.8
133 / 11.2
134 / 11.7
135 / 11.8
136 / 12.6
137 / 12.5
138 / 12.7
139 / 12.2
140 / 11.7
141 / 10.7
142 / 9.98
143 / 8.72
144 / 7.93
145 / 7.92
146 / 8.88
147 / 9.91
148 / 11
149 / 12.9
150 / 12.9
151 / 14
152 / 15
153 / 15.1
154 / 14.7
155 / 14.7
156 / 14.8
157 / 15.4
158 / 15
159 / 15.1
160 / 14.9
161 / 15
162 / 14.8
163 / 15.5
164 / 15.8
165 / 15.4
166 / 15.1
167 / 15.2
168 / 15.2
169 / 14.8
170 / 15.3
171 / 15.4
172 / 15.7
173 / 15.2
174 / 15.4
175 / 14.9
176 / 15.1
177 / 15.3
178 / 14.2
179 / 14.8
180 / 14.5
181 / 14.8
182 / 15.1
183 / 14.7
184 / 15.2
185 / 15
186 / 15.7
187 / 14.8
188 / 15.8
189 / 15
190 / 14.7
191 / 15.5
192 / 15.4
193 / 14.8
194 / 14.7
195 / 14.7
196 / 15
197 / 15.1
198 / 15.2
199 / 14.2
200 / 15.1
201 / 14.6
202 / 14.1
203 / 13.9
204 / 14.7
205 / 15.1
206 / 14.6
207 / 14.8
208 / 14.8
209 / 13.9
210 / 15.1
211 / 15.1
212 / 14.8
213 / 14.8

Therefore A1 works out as 0.8 keV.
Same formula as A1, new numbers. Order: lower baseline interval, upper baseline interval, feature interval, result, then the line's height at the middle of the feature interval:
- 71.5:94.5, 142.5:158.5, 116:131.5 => 4.81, 12.7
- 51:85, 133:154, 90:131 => 5.47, 12.5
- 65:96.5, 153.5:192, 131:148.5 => 4.51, 14.4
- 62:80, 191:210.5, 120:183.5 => 6.82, 14.2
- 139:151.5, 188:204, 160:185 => -4.38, 12.9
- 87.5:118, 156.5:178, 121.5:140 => 4.16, 13.4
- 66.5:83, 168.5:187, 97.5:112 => 1.74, 13.7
